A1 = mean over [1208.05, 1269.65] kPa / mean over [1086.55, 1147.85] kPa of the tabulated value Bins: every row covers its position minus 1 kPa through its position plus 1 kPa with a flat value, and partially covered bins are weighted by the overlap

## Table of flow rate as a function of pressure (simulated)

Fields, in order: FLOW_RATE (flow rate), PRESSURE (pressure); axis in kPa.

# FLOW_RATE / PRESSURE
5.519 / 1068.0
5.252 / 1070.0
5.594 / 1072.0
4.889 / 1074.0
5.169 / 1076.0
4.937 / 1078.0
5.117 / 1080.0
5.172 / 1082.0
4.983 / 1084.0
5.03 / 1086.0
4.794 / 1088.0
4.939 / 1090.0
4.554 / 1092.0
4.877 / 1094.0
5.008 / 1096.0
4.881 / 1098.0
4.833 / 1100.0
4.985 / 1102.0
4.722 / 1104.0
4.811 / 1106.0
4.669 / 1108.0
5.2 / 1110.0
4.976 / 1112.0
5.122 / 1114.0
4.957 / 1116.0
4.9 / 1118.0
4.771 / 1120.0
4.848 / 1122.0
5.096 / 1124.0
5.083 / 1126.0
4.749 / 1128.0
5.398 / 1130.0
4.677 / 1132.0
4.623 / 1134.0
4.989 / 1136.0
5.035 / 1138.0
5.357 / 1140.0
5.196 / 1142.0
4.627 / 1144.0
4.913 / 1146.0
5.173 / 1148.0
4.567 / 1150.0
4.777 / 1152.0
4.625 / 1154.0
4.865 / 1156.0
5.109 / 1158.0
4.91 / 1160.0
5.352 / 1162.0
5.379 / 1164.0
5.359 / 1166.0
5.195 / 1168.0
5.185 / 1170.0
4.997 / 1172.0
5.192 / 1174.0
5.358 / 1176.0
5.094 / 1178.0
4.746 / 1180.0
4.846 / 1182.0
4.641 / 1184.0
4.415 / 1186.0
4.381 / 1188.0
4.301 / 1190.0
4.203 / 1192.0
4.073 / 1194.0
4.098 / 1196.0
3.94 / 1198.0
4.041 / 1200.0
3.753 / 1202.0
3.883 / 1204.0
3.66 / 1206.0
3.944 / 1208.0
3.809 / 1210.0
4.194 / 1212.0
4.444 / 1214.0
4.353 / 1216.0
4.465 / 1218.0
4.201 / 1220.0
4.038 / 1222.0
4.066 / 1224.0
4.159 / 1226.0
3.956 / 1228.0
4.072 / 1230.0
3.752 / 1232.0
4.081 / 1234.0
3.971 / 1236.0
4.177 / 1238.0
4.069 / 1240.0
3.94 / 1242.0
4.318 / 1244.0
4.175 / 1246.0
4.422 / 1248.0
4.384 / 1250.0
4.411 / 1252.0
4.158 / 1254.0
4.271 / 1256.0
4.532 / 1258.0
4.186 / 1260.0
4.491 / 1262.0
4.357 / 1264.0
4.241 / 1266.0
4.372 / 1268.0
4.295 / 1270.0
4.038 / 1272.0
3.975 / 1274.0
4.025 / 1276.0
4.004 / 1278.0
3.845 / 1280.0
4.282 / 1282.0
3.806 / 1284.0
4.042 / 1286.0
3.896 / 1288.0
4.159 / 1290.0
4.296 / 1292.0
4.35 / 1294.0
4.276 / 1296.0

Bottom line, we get 0.85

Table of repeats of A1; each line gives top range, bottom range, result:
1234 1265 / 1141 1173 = 0.85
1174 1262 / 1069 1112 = 0.85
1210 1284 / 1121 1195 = 0.85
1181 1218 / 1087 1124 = 0.85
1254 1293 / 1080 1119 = 0.85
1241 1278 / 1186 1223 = 1.03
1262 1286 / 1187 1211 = 1.03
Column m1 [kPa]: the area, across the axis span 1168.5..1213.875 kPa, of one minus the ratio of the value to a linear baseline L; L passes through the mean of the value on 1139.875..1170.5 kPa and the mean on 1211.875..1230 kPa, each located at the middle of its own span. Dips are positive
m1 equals 1.8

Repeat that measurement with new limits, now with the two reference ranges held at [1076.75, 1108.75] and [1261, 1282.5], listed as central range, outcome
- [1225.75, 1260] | 0.96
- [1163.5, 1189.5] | -2.29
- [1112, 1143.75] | -1.49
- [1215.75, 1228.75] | 0.60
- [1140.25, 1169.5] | -2.33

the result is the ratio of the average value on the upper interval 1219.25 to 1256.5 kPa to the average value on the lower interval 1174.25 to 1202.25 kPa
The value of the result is 0.93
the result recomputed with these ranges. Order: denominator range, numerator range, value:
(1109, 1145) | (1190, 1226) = 0.82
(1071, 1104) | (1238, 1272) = 0.86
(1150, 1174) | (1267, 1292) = 0.81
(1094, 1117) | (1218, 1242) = 0.83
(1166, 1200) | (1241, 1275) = 0.91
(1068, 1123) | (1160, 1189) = 1.01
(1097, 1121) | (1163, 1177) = 1.07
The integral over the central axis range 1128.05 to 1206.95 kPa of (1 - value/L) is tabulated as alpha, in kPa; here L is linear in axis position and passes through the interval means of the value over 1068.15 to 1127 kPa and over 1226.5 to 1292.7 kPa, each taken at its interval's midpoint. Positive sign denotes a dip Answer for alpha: -2.0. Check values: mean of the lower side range 4.98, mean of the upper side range 4.15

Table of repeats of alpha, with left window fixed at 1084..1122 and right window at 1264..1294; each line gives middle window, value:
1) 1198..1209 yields 1.4 kPa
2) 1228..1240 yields 0.8 kPa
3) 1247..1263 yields -0.5 kPa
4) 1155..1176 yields -2.5 kPa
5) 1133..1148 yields -0.8 kPa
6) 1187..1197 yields 0.6 kPa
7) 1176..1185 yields -0.7 kPa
